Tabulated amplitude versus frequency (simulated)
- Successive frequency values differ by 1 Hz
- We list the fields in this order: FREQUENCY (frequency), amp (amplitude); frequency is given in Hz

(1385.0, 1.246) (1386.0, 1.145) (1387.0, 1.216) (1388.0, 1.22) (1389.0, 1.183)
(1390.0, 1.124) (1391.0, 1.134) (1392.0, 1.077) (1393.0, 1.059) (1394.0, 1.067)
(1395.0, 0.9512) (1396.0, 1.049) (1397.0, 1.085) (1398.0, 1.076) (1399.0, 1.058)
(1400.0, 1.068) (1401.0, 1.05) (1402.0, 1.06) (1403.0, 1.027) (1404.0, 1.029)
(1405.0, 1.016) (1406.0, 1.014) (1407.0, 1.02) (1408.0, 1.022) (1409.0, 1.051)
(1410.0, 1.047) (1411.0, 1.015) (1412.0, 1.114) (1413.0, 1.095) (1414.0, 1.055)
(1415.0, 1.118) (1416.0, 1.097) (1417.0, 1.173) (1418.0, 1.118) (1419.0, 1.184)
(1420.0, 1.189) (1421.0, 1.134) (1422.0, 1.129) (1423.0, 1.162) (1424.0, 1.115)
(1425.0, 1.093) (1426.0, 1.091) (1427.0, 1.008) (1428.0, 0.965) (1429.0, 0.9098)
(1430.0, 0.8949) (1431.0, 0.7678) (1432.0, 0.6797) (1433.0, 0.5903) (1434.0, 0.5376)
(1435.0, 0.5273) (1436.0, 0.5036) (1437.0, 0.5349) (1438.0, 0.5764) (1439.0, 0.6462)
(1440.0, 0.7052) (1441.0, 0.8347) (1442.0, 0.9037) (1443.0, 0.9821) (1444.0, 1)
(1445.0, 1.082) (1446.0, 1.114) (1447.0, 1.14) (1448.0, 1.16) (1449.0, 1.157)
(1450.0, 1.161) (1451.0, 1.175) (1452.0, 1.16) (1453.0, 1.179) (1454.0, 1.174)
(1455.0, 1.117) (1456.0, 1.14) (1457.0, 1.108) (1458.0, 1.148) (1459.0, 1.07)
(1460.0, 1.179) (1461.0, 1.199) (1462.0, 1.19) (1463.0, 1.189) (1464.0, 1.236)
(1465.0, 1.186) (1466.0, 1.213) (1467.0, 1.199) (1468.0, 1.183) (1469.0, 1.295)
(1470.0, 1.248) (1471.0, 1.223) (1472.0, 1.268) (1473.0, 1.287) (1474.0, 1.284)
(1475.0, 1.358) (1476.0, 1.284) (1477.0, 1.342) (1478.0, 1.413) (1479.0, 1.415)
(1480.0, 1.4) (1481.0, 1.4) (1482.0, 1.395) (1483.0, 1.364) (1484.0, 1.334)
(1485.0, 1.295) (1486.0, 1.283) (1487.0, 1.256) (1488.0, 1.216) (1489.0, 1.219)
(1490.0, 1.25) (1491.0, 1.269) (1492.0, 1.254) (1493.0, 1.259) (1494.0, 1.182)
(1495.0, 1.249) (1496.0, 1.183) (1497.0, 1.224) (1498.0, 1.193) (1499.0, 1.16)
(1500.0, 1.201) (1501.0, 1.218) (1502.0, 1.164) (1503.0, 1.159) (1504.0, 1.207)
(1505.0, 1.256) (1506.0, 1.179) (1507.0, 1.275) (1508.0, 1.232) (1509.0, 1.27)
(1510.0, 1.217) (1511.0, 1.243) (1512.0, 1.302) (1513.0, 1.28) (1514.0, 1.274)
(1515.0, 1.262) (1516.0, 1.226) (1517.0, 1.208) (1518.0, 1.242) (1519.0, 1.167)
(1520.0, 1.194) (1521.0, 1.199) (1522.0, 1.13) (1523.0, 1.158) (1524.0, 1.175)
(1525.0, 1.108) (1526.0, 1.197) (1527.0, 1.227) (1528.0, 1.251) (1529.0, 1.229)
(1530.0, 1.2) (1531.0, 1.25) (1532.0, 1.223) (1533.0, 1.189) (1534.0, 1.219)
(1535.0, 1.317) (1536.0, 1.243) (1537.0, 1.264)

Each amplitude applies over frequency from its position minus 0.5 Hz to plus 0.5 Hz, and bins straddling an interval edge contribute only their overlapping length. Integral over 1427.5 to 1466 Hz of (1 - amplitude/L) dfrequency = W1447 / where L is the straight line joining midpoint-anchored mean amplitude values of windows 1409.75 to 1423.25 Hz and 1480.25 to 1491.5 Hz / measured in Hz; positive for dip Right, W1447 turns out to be 7.4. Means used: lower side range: 1.12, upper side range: 1.3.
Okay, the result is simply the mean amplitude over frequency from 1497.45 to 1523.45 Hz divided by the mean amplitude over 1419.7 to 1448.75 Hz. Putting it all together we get 1.36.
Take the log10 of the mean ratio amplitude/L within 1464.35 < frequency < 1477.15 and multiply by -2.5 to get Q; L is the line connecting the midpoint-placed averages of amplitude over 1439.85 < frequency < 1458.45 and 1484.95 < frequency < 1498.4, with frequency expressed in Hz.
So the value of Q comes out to -0.09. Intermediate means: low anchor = 1.08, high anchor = 1.24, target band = 1.26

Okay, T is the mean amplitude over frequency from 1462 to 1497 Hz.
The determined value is 1.28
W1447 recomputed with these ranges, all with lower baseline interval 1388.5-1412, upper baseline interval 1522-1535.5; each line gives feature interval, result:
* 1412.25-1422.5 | -0.49 Hz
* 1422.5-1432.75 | 1.22 Hz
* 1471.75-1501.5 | -3.18 Hz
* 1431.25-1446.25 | 4.91 Hz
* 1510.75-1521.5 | -0.39 Hz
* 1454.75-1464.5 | -0.28 Hz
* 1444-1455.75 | -0.27 Hz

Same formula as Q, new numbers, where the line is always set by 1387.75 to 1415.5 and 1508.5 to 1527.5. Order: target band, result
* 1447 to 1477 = -0.05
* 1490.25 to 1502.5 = -0.02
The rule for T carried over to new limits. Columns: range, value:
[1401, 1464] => 1.01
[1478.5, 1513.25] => 1.26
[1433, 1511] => 1.15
